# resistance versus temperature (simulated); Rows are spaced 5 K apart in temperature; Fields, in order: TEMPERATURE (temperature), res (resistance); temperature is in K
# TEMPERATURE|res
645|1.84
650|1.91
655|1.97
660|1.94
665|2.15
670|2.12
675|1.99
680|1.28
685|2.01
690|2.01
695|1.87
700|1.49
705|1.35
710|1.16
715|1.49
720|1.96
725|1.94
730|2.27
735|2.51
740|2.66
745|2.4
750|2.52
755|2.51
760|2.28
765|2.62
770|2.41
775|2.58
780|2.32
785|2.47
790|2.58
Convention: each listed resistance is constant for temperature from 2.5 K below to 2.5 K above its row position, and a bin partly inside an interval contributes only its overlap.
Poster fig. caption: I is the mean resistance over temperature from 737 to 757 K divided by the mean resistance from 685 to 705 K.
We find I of 1.43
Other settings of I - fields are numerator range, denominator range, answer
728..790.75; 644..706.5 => 1.34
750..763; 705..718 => 1.79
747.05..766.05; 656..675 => 1.20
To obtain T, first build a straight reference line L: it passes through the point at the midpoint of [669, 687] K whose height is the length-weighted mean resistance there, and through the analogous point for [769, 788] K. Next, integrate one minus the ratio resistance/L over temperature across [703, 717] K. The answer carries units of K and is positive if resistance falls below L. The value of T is 4.8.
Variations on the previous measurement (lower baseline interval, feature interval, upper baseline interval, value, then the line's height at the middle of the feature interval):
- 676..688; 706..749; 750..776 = 2.4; 2.14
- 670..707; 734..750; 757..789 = -2.4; 2.19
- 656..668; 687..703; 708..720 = -1.0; 1.67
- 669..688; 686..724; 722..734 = 6.7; 2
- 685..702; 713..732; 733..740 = 3.4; 2.33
